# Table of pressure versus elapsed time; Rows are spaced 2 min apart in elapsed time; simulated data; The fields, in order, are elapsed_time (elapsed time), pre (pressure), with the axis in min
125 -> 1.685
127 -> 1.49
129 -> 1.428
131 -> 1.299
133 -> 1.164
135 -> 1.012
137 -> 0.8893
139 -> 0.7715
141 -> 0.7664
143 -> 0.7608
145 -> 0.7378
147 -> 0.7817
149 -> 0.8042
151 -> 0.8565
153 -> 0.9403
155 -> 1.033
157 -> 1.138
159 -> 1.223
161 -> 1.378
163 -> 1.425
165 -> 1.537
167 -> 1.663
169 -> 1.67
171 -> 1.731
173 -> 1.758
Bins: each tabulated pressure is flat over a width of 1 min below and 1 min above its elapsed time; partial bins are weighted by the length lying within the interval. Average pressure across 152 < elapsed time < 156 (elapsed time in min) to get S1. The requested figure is 0.987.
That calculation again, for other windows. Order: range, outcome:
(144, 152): 0.795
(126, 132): 1.41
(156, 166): 1.34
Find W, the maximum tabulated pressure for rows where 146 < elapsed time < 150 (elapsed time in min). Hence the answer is 0.8042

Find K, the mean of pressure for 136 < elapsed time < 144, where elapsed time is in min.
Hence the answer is 0.797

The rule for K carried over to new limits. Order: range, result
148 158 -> 0.954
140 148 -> 0.762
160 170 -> 1.53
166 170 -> 1.67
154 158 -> 1.09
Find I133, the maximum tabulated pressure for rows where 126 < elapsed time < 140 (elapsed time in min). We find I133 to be 1.49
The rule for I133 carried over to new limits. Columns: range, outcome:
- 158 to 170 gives 1.67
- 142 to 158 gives 1.138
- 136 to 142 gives 0.8893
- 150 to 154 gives 0.9403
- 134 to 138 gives 1.012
